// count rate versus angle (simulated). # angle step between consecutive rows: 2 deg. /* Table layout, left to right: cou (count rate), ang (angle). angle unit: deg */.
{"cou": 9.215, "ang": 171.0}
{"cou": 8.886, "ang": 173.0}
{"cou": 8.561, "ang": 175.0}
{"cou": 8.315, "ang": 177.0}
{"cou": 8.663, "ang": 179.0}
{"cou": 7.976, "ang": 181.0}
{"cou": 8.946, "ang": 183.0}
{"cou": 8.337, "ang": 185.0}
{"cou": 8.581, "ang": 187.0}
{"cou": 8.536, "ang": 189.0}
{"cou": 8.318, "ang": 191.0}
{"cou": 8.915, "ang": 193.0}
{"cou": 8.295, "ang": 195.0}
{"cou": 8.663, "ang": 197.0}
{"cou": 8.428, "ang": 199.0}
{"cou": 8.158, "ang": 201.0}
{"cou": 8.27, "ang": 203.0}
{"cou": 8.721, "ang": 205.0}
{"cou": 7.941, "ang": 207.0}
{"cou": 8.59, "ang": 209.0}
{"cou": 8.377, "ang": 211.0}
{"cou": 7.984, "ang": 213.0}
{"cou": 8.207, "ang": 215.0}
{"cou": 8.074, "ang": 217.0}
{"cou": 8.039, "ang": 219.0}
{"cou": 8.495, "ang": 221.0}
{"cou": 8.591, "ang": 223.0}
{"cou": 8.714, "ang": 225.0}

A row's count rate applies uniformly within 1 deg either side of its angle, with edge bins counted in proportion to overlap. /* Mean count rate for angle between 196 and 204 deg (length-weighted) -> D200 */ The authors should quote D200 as 8.38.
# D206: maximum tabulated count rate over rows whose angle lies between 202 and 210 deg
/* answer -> 8.721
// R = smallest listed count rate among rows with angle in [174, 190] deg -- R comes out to 7.976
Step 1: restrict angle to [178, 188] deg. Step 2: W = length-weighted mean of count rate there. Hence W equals 8.5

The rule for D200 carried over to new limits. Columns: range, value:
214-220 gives 8.11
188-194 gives 8.59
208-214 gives 8.32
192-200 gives 8.58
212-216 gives 8.1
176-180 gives 8.49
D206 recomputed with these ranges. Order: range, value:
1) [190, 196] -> 8.915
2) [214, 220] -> 8.207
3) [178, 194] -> 8.946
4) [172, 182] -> 8.886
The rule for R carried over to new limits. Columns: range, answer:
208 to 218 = 7.984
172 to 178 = 8.315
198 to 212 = 7.941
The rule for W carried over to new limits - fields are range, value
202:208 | 8.31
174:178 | 8.44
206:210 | 8.27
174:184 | 8.49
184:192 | 8.44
